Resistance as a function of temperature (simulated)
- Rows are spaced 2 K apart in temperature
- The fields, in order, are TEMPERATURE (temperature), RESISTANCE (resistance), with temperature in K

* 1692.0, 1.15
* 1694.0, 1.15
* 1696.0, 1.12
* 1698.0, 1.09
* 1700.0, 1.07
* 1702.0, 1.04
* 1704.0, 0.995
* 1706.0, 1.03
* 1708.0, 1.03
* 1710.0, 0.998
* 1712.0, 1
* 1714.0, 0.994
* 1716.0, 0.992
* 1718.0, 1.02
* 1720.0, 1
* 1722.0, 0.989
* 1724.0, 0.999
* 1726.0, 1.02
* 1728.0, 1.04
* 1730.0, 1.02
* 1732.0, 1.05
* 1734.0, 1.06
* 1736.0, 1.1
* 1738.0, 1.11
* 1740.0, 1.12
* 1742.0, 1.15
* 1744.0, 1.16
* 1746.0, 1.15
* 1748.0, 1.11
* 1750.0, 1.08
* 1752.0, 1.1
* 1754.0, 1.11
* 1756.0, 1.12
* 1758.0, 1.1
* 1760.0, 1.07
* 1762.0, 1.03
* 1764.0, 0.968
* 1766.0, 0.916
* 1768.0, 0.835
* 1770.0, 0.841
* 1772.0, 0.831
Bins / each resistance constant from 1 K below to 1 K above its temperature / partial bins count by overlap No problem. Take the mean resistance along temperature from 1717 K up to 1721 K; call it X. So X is 1.01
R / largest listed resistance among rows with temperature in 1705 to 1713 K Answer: 1.03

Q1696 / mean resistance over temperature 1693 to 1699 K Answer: 1.12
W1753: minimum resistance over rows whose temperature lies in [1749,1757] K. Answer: 1.08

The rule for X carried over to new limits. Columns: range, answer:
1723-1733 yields 1.03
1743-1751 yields 1.12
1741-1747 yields 1.15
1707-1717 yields 1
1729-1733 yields 1.04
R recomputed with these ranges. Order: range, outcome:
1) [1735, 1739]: 1.11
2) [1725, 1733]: 1.05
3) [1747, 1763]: 1.12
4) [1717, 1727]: 1.02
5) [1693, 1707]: 1.15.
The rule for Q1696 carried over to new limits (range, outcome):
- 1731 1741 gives 1.09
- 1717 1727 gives 1.01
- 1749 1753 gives 1.09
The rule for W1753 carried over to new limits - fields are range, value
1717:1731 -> 0.989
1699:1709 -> 0.995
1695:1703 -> 1.04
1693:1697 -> 1.12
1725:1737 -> 1.02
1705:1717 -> 0.992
